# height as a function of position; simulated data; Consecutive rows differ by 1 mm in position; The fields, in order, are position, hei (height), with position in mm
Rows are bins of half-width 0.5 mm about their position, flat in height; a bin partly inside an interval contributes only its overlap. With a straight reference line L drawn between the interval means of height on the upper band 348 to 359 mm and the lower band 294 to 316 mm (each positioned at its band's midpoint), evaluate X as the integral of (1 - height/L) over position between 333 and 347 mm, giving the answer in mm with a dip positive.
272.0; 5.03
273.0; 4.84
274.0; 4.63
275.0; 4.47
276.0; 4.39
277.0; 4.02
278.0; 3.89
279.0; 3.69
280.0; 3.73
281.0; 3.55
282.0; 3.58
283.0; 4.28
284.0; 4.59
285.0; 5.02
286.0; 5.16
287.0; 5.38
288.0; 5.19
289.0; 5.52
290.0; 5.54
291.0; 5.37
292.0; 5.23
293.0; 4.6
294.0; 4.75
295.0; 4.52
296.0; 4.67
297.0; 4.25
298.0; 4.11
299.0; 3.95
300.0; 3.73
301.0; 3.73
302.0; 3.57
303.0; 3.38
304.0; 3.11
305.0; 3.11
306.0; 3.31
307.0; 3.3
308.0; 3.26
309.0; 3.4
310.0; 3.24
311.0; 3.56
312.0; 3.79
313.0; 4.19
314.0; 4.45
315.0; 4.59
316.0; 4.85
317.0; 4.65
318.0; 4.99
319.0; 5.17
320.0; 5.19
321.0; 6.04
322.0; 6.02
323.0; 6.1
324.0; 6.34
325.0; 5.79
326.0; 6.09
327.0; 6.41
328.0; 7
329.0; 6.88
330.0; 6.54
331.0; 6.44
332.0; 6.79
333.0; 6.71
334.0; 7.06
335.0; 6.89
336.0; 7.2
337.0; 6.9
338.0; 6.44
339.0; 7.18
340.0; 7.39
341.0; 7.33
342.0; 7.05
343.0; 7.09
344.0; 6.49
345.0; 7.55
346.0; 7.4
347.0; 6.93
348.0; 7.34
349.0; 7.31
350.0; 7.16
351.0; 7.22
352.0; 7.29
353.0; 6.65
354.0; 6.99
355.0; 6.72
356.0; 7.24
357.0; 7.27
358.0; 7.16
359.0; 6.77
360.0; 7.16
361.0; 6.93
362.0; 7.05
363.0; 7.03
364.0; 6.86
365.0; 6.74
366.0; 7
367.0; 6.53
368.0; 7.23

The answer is -2.0 mm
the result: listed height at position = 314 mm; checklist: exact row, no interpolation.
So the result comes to 4.45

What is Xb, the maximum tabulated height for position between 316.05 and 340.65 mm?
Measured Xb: 7.39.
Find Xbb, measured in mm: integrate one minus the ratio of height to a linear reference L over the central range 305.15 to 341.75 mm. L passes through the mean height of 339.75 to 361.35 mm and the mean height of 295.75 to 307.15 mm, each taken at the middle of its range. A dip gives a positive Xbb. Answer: -2.00 mm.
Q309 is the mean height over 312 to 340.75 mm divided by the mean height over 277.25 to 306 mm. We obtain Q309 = 1.40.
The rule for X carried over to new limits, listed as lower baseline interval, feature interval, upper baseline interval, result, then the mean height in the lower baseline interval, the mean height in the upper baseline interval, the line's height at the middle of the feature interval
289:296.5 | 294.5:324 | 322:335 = 7.6 mm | 4.99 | 6.51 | 5.69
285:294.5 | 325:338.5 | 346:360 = -0.5 mm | 5.18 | 7.09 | 6.45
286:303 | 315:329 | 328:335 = 1.1 mm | 4.61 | 6.77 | 6.21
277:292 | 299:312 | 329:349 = 4.9 mm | 4.61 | 6.99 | 5.53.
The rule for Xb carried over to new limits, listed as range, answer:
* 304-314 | 4.45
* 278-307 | 5.54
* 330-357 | 7.55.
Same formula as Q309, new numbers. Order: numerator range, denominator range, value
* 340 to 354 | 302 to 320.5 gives 1.80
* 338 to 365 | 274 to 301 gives 1.58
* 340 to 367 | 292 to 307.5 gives 1.80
